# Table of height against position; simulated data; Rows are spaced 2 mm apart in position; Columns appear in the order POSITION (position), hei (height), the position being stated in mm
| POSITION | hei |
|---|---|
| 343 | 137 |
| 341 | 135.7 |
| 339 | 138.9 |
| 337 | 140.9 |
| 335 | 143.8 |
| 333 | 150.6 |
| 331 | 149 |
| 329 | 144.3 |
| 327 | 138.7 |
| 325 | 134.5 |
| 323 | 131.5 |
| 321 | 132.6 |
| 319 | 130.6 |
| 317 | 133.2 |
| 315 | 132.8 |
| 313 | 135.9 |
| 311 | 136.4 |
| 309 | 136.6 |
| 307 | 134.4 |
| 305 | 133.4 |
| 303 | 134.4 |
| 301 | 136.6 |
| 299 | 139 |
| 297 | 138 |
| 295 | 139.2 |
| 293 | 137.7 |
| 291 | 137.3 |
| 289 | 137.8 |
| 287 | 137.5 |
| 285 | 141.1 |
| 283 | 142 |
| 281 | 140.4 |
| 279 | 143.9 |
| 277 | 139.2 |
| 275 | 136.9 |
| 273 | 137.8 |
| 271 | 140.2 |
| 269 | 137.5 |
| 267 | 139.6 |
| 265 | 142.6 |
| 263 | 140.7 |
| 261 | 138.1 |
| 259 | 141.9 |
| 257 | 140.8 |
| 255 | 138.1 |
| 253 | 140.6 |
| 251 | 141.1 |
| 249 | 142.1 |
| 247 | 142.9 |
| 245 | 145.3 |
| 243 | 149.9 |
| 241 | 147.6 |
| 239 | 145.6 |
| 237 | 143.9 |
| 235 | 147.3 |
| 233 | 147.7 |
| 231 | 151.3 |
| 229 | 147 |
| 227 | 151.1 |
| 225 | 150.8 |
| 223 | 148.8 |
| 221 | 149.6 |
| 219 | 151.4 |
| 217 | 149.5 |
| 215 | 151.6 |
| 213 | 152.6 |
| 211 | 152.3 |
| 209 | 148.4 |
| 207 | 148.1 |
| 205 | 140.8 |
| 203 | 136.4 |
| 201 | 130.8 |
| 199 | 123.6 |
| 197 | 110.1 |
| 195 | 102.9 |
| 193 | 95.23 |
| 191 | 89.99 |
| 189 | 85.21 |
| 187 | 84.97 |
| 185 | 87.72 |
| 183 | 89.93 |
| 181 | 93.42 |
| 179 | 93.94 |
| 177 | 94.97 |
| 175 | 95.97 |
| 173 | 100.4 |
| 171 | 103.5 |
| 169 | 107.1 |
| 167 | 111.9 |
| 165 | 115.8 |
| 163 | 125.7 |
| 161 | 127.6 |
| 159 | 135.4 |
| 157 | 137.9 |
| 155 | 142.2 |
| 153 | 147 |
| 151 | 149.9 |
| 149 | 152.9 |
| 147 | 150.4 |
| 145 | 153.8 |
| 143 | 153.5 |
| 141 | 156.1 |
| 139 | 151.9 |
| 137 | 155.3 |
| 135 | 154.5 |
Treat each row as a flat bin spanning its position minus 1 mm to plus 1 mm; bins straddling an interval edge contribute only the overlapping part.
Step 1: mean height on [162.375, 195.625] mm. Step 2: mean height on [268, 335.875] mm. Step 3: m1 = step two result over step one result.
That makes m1 1.4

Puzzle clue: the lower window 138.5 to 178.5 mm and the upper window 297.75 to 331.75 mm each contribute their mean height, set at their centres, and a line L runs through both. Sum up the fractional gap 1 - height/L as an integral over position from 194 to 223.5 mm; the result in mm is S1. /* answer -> -1.7 mm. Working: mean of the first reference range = 130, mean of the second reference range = 136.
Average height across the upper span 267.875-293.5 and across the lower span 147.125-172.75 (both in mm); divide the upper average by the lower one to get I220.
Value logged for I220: 1.07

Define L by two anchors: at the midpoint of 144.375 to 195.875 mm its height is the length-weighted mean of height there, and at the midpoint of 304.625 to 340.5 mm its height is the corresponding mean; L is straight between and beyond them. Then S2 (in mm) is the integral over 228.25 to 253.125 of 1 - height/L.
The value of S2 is -4.1 mm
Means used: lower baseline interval 114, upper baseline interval 138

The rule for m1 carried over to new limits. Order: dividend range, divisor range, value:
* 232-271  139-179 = 1.10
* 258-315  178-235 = 1.08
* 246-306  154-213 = 1.21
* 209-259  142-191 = 1.25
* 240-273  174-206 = 1.37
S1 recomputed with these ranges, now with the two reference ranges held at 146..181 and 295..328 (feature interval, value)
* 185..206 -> 2.71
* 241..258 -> -1.73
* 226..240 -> -2.12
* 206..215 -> -1.72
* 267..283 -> -0.93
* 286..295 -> -0.31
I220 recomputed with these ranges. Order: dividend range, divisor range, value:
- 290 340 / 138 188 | 1.12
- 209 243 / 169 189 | 1.59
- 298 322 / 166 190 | 1.41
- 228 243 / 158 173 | 1.26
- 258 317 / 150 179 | 1.15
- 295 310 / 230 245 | 0.92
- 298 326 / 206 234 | 0.90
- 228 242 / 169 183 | 1.51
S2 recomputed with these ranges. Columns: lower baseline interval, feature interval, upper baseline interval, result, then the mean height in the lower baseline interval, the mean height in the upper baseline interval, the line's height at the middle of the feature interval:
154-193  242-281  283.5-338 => -4.5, 106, 138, 126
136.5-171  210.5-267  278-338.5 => -3.2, 138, 138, 138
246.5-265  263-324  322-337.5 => 1.7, 141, 142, 141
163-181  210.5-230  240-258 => -3.4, 104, 143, 128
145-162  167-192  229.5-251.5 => 8.6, 144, 146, 144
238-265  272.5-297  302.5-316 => -0.2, 143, 135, 138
